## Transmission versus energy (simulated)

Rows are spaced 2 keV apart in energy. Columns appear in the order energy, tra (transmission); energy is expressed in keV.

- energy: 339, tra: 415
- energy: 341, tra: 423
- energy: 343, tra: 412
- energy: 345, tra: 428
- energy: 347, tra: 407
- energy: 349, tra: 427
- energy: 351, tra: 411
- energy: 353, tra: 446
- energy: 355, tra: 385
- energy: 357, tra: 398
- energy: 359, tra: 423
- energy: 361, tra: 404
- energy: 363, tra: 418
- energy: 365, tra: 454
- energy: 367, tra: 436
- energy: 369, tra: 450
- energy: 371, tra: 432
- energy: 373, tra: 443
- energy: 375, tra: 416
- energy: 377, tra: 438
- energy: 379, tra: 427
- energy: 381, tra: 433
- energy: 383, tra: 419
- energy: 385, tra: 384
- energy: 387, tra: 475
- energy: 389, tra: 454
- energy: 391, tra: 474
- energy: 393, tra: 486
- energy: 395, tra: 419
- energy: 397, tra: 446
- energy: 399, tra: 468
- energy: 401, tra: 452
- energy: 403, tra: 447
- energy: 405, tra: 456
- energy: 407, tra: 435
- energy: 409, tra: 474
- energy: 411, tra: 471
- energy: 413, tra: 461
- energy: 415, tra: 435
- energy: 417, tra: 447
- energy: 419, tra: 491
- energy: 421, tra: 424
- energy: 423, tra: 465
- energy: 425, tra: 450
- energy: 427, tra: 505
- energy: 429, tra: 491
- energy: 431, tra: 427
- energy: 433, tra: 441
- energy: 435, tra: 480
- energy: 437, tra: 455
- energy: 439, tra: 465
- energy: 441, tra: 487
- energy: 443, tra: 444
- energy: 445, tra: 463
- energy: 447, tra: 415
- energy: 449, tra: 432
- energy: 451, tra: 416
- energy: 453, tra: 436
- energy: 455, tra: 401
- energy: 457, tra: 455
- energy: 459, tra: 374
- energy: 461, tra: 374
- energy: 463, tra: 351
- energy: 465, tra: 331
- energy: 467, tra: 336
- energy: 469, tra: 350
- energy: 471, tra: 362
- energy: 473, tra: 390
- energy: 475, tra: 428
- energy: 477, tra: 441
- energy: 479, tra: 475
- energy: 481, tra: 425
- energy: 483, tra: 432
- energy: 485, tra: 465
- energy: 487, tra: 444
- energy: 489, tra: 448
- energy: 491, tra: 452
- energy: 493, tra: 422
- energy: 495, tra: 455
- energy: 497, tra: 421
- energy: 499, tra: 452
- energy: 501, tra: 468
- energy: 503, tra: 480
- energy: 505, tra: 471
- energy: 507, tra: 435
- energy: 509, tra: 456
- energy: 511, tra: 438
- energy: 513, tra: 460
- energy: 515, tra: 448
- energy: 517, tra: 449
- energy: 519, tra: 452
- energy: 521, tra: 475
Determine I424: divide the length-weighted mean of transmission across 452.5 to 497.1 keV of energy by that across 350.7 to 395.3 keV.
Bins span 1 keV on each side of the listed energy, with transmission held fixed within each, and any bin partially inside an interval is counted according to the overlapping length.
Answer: 1.0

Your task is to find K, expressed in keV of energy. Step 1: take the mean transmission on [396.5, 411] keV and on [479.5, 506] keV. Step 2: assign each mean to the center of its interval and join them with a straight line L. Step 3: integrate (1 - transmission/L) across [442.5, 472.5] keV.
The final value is 3.8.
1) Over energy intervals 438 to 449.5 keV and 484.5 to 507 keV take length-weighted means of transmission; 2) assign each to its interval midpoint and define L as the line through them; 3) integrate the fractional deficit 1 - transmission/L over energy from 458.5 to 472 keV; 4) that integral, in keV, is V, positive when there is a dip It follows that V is 2.9 keV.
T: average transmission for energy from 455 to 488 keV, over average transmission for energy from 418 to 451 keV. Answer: 0.9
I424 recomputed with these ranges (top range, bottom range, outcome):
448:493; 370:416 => 0.92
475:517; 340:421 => 1.03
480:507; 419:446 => 0.97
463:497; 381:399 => 0.93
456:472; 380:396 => 0.83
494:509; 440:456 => 1.04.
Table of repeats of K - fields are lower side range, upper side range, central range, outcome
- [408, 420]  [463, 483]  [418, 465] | -0.84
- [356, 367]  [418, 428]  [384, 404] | -0.23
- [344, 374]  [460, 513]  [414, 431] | -1.50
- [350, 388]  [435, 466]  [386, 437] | -4.22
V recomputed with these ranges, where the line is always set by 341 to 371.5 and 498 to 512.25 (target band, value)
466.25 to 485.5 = 1.7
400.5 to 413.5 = -0.7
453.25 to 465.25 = 1.6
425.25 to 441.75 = -1.0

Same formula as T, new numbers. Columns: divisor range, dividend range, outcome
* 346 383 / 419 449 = 1.08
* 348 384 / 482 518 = 1.06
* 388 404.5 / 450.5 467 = 0.85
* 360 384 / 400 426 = 1.05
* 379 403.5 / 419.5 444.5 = 1.04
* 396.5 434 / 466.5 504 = 0.94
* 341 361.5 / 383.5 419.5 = 1.09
